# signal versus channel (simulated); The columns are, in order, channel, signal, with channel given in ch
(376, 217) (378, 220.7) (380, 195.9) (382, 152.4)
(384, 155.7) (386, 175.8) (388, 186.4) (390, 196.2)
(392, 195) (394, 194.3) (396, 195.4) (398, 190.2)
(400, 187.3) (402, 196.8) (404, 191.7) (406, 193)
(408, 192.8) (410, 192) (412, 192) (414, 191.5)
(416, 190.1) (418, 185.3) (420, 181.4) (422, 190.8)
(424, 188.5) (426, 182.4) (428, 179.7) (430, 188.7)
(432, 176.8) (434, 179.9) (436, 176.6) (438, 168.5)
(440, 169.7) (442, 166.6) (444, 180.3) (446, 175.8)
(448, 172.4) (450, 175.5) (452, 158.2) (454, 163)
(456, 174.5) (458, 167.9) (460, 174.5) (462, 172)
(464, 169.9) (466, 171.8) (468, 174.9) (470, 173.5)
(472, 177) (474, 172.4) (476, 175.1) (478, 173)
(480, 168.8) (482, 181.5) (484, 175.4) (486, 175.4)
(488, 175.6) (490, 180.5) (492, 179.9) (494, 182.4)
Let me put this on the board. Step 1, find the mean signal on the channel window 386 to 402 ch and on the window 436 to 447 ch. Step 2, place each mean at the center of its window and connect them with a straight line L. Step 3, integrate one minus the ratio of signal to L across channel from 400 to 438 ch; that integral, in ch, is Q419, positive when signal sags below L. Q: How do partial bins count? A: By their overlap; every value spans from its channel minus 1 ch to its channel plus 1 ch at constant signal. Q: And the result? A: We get -1.1 ch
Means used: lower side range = 191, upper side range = 173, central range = 187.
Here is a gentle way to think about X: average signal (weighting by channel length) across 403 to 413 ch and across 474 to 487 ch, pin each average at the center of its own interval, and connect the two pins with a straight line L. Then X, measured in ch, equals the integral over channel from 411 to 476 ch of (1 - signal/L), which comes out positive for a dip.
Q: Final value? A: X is 2.40 ch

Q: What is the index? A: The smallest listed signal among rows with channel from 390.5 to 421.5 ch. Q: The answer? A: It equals 181.4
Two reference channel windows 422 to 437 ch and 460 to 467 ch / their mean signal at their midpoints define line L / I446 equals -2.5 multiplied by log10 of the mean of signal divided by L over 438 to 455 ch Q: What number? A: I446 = 0.044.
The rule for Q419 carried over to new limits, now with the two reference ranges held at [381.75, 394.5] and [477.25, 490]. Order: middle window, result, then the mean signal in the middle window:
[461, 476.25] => 0.3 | 173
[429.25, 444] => 0.2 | 175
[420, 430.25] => -0.4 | 185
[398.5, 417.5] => -1.3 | 192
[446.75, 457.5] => 0.5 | 169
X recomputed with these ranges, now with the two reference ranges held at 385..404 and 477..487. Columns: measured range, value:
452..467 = 0.8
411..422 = -0.1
